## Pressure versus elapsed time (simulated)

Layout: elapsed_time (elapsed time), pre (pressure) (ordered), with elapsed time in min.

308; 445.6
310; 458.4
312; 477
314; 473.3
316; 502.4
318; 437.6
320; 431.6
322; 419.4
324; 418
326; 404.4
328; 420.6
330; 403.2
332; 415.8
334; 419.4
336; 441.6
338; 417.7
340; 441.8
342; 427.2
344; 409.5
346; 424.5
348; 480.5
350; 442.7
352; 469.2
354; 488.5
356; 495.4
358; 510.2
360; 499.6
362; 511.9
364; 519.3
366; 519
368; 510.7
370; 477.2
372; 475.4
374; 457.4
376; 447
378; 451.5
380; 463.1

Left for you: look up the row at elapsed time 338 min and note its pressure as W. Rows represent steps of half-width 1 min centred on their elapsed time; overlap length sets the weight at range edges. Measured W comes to 417.7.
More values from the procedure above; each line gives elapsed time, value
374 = 457.4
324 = 418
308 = 445.6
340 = 441.8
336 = 441.6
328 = 420.6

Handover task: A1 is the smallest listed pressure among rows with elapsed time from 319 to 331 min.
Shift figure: 403.2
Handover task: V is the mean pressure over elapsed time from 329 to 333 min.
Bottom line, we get 410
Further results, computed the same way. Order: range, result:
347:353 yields 464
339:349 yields 437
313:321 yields 461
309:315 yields 470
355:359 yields 503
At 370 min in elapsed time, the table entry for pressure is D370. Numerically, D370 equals 477.2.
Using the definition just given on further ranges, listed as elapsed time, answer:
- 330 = 403.2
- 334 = 419.4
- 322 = 419.4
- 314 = 473.3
